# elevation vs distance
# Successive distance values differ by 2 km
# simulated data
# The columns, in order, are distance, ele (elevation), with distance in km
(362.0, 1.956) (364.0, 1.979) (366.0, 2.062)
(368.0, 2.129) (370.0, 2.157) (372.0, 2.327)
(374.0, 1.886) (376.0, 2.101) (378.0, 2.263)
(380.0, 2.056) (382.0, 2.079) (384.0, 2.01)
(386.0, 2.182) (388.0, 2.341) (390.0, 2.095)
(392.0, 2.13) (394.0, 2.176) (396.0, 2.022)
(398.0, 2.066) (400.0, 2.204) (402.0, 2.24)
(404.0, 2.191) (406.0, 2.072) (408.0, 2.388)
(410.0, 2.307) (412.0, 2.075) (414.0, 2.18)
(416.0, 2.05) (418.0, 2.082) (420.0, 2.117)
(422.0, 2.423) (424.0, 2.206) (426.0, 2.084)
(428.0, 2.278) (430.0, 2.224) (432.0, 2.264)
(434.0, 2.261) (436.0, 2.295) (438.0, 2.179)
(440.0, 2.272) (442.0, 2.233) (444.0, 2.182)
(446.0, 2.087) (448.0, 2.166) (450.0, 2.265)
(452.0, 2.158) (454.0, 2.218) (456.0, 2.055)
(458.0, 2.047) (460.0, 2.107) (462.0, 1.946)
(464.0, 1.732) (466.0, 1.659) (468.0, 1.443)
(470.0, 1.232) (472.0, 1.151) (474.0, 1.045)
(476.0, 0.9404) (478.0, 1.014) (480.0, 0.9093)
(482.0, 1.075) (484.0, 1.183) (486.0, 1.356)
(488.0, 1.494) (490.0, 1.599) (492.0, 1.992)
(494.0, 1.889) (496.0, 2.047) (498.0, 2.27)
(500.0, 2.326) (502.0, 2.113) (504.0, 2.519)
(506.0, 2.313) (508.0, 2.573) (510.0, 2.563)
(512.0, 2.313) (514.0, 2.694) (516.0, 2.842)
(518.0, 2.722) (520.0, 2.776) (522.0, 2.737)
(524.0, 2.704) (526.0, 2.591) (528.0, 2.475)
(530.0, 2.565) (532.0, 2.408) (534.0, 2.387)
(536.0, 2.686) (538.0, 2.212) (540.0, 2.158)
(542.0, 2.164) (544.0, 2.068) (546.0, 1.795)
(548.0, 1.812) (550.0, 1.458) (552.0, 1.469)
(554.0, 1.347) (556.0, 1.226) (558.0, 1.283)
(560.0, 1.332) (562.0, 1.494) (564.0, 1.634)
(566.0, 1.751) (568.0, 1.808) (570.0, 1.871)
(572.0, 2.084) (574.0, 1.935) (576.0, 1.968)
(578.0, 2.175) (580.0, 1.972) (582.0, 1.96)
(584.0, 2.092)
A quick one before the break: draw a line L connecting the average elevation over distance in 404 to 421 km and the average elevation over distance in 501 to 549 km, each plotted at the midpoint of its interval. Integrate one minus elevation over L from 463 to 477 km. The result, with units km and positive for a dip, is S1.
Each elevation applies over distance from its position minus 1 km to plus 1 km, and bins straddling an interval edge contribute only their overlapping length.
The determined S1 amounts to 6.0 km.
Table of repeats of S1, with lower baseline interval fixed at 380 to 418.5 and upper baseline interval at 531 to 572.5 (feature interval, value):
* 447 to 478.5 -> 4.9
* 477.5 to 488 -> 4.4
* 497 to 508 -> -2.3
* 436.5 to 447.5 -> -0.7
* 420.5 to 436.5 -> -1.2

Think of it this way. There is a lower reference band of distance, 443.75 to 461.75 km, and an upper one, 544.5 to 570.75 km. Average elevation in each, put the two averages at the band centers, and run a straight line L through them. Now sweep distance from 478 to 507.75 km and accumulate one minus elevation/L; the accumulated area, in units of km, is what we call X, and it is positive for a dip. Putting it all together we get 1.8 km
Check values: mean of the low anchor 2.13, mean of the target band 1.79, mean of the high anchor 1.57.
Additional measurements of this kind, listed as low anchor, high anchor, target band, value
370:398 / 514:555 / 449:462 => 0.43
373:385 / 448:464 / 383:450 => -3.43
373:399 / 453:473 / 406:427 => -2.30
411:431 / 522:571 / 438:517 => 6.59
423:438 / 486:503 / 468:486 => 8.11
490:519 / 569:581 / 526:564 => 4.21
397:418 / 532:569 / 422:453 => -1.82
